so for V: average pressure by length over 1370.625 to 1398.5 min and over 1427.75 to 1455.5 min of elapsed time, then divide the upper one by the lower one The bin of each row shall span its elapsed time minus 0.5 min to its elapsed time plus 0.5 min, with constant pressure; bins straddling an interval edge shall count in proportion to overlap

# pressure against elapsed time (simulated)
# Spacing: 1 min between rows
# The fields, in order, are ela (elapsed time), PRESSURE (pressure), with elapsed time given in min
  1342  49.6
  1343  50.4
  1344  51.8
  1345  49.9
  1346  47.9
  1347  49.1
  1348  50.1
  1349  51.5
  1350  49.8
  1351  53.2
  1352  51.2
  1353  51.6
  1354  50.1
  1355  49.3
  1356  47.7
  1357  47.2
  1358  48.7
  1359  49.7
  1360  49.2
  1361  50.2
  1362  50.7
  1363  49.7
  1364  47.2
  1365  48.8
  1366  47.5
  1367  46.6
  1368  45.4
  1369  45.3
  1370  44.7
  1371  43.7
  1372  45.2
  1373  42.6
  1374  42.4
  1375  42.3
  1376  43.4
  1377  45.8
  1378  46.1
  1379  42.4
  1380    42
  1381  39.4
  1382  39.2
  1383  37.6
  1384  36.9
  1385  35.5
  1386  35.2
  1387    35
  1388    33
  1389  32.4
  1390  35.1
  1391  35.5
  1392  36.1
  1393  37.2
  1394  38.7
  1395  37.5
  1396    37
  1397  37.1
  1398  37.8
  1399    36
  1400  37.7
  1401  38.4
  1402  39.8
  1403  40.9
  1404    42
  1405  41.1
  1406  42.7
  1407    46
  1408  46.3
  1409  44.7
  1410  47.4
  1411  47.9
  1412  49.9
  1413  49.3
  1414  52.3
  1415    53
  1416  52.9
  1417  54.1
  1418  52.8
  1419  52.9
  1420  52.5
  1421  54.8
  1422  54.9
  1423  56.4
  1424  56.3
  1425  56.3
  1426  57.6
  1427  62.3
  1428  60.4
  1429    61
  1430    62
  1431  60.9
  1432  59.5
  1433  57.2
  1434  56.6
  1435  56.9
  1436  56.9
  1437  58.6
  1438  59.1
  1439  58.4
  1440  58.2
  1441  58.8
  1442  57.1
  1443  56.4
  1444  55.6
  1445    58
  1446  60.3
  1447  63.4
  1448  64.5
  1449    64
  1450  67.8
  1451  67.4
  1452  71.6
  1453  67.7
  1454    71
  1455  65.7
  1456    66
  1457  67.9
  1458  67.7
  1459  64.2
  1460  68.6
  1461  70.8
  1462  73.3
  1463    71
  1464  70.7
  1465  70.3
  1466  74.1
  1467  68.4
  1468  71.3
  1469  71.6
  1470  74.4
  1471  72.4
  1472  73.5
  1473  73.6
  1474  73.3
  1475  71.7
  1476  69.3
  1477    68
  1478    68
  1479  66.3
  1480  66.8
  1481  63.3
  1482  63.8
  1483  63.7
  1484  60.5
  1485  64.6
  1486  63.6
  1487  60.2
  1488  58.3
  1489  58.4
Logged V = 1.6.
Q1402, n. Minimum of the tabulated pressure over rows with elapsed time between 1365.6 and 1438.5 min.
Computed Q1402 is 32.4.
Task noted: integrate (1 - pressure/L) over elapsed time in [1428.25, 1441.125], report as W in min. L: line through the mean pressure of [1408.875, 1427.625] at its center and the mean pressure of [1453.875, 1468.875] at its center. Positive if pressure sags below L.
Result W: 0.1 min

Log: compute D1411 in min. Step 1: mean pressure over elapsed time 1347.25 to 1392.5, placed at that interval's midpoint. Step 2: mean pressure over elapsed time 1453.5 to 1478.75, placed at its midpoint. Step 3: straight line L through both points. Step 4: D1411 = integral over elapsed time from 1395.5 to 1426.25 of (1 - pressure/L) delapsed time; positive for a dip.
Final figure 4.6 min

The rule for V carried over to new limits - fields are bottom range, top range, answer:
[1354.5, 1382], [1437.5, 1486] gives 1.45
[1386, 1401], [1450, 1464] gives 1.90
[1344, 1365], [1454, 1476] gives 1.42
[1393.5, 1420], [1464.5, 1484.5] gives 1.55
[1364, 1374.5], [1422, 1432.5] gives 1.30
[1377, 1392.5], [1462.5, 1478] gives 1.90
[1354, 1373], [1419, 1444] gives 1.21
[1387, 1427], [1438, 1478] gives 1.49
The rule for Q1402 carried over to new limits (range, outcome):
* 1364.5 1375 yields 42.3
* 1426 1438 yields 56.6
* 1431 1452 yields 55.6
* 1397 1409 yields 36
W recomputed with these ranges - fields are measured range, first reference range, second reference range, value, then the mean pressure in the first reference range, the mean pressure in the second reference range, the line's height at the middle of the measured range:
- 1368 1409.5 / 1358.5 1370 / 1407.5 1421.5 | 7.9 min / 48.1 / 50.8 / 49.4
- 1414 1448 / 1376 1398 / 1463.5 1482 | -1.9 min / 38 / 70.2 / 54.5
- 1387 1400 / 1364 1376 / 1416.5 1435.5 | 3.6 min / 45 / 57.1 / 50.1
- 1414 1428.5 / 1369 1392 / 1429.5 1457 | -0.4 min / 39.8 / 61.6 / 54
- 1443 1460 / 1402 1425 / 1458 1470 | 0.1 min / 49.5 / 70.4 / 65.3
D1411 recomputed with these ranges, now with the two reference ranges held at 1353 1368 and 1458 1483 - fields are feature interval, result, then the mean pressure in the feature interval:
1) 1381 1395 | 4.6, 36.1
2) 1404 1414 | 2.0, 46.2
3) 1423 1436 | 0.7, 58.7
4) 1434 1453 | 1.1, 60.8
